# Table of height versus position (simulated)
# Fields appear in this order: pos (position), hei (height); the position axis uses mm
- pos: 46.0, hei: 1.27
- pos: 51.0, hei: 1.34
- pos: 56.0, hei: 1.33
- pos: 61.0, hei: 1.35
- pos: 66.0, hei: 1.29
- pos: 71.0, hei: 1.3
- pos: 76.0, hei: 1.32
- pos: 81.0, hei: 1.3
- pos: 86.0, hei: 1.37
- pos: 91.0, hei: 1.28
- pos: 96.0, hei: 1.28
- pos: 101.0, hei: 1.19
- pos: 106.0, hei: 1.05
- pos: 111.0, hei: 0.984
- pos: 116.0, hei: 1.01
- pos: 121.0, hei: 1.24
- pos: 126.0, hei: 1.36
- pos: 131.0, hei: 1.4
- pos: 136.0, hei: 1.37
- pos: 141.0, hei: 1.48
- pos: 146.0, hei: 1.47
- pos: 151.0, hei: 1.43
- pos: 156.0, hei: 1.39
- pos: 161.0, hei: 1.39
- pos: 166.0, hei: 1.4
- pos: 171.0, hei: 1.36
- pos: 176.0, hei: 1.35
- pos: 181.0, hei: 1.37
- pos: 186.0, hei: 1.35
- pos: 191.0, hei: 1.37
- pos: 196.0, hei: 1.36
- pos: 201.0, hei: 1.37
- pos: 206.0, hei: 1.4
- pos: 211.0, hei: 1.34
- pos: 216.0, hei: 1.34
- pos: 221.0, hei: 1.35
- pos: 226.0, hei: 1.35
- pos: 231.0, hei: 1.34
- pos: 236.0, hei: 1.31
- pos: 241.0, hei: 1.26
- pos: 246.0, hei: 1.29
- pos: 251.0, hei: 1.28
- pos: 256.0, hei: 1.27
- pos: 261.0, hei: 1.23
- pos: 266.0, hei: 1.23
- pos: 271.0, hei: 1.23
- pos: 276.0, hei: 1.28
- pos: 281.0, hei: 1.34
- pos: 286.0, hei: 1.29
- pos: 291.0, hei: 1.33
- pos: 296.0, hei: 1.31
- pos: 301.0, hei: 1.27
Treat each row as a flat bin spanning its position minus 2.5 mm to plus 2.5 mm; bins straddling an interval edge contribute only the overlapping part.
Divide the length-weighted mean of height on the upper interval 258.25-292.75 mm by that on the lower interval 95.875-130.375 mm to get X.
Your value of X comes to 1.10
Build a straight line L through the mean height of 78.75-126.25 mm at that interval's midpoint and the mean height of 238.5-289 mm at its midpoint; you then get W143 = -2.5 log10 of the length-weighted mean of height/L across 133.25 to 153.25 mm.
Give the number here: -0.18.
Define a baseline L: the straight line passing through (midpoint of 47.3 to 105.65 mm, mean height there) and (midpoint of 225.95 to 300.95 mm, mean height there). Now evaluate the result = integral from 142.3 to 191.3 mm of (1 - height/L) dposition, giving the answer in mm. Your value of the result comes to -3.8 mm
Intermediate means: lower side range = 1.29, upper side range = 1.29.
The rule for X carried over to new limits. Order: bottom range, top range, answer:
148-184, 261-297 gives 0.93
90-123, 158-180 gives 1.21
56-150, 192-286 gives 1.02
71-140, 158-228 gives 1.09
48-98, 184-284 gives 1.00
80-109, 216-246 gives 1.07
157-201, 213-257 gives 0.96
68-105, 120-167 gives 1.09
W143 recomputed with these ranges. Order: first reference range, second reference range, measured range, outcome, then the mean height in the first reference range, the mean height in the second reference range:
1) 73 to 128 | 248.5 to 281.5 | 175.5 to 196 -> -0.10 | 1.22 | 1.26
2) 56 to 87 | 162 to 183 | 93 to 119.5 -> 0.20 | 1.32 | 1.37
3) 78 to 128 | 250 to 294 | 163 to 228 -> -0.10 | 1.21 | 1.28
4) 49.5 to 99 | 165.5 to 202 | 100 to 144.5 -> 0.08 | 1.31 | 1.36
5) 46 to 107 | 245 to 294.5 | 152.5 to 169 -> -0.09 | 1.29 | 1.28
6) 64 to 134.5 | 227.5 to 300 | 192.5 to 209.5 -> -0.09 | 1.24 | 1.29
